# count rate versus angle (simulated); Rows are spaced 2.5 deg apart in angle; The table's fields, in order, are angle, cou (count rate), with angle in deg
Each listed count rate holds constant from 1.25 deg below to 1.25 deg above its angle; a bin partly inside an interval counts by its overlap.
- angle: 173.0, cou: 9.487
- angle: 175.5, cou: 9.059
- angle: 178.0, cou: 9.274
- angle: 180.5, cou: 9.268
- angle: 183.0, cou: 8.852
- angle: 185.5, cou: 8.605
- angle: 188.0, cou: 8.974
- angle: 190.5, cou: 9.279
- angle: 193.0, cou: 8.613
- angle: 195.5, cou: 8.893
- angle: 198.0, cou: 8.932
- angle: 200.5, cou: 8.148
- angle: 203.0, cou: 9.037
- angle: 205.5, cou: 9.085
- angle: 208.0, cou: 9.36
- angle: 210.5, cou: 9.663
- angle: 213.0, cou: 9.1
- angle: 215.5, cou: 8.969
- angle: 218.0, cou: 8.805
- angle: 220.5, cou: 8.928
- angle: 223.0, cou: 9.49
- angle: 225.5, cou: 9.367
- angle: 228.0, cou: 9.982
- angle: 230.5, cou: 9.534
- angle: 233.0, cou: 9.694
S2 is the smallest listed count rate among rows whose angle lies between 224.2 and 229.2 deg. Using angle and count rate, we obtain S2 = 9.367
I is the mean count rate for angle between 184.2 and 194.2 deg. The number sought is 8.87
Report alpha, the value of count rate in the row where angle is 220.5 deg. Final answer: 8.928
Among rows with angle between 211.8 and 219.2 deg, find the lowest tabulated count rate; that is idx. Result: 8.805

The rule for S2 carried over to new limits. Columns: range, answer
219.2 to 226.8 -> 8.928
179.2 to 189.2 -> 8.605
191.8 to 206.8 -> 8.148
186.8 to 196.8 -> 8.613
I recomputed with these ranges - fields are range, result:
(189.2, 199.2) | 8.93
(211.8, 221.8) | 8.95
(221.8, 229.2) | 9.61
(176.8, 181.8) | 9.27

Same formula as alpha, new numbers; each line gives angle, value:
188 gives 8.974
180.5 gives 9.268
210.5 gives 9.663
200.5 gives 8.148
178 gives 9.274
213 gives 9.1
